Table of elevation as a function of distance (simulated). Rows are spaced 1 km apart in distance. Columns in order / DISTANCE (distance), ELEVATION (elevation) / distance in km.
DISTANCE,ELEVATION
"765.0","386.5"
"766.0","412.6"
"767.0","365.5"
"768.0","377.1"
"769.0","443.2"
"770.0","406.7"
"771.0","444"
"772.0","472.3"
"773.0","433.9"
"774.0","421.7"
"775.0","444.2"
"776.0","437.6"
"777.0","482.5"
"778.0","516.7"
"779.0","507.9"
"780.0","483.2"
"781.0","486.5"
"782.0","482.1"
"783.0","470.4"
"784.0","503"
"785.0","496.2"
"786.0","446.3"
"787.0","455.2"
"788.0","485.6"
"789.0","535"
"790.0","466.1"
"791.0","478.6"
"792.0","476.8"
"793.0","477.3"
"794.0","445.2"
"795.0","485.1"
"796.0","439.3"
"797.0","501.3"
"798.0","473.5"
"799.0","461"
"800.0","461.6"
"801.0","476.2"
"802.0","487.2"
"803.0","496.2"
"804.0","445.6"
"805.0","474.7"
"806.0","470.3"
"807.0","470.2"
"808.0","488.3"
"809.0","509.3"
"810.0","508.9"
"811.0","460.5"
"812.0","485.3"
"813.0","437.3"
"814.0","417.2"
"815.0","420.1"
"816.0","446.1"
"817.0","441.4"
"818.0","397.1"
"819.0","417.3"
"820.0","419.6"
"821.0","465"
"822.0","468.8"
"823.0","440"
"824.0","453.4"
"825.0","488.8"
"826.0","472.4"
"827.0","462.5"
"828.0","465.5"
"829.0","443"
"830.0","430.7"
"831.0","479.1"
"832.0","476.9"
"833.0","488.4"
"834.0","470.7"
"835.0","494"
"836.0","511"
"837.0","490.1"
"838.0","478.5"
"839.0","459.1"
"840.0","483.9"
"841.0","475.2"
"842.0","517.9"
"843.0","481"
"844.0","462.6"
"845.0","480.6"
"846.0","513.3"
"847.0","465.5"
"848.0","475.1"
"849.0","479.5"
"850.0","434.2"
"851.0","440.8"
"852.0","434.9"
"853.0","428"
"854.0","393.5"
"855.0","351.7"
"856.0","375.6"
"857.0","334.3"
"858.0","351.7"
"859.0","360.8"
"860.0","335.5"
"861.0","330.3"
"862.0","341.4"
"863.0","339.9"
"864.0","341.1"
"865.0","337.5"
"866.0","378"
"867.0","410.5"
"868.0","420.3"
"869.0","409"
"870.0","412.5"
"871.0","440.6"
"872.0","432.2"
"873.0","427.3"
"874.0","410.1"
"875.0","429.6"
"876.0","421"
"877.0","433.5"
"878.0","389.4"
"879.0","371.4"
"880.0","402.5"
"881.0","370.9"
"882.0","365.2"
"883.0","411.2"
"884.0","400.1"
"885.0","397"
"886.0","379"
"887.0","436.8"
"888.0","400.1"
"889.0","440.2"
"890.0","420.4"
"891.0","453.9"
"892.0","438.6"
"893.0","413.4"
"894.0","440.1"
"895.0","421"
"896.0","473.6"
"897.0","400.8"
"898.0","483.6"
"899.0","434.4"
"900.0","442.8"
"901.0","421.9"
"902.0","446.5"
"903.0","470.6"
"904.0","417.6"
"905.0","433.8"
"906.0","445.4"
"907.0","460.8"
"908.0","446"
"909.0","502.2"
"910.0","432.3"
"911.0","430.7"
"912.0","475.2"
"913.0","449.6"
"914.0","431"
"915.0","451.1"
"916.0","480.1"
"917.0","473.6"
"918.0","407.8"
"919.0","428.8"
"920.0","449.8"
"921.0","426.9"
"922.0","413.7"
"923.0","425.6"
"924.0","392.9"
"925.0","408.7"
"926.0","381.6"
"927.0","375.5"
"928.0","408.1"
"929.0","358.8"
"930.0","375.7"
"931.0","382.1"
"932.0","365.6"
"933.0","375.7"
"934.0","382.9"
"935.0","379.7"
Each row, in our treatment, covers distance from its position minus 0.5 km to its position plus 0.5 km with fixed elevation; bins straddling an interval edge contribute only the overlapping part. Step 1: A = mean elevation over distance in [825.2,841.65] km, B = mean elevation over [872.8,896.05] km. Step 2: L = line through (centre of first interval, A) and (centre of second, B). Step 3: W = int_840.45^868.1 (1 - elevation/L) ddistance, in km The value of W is 2.5 km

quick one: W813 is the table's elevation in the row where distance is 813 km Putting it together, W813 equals 437.3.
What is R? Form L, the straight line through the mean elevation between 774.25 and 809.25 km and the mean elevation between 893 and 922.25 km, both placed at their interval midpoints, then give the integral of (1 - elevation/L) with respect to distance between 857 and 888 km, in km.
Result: 4.5 km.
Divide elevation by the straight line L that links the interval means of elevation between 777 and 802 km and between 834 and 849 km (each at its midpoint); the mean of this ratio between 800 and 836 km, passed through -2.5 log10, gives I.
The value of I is 0.05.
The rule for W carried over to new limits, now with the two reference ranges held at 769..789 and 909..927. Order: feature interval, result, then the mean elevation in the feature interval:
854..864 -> 2.2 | 349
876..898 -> 1.3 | 414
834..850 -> -1.1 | 482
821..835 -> -0.3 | 466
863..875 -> 1.2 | 400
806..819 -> 0.1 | 456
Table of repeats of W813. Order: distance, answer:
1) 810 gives 508.9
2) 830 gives 430.7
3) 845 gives 480.6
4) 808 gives 488.3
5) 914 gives 431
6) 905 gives 433.8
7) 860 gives 335.5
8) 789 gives 535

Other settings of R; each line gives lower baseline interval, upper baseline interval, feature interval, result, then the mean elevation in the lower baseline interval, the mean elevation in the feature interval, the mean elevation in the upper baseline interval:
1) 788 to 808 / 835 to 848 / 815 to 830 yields 1.1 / 475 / 447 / 485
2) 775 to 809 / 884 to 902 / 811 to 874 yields 2.7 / 478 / 434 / 429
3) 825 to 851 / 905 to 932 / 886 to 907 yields 0.2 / 475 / 436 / 426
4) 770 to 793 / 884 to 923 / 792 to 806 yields -0.1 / 473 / 471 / 438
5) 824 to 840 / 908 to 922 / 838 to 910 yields 6.1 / 474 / 421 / 448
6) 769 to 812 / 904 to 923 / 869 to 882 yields 1.3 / 473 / 410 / 445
